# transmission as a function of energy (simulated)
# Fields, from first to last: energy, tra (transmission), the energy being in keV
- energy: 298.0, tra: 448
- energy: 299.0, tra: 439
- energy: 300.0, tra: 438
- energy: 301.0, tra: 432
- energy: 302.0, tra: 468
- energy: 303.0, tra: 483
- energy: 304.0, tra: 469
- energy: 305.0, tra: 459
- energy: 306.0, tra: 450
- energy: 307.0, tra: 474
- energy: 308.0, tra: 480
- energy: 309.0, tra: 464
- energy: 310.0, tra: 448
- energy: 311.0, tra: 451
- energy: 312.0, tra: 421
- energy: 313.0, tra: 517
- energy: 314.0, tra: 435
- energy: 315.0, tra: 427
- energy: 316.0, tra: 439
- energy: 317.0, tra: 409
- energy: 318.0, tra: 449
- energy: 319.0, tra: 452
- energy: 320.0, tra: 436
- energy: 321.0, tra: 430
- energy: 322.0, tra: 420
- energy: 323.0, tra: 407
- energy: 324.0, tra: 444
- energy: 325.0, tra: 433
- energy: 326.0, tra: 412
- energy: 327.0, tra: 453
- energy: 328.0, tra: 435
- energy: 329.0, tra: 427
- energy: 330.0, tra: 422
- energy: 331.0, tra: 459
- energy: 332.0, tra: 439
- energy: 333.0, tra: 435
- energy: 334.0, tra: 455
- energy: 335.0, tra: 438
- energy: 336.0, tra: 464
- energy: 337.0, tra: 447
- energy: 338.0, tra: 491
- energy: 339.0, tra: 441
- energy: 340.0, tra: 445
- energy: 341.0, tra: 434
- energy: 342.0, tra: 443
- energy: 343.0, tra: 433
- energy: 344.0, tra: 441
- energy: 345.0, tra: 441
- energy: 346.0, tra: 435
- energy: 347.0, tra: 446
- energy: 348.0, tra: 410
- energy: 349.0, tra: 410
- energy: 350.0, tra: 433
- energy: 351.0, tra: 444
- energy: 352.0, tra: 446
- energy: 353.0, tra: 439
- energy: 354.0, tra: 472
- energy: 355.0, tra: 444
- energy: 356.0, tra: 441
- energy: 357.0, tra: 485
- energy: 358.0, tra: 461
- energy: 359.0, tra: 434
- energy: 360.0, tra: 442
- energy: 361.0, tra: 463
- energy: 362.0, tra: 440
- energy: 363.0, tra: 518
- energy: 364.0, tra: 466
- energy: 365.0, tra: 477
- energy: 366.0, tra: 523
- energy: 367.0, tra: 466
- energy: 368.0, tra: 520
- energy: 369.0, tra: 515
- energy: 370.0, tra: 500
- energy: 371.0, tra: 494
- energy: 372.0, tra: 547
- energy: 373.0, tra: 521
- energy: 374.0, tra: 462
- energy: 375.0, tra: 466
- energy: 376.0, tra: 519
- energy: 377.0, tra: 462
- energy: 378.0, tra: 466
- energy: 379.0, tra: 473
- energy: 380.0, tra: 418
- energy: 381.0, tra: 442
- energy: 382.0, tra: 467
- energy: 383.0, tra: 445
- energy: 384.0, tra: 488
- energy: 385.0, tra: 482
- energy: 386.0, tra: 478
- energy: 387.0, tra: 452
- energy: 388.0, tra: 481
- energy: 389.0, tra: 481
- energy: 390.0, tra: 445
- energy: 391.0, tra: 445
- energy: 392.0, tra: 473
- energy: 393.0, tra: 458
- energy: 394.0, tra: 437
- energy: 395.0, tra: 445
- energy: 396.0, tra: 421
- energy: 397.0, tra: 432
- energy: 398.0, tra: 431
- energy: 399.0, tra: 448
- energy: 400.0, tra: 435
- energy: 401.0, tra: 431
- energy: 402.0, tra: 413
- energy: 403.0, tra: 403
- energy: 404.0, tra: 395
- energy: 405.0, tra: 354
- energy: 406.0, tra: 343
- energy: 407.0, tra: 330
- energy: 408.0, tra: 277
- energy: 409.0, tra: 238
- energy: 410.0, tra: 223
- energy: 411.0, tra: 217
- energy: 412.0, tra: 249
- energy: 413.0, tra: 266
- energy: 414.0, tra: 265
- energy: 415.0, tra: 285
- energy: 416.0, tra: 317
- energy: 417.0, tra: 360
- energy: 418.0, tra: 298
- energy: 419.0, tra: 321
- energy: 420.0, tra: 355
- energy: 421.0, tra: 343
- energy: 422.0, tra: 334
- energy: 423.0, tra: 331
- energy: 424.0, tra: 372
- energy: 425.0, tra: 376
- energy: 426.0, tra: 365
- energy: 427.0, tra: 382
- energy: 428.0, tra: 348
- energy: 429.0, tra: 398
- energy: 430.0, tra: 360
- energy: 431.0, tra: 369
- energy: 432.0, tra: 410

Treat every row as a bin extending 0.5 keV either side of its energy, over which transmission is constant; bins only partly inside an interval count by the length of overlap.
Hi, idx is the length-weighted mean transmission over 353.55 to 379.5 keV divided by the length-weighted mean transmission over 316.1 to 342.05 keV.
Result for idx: 1.1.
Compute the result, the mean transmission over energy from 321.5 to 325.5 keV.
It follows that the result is 426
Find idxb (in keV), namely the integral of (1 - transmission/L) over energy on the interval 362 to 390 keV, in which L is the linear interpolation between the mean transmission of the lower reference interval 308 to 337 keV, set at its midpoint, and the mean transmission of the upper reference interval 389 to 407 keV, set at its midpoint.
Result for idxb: -3.5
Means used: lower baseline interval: 441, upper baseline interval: 423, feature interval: 481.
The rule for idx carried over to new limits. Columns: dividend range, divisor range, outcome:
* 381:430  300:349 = 0.86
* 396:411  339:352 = 0.84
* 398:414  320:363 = 0.76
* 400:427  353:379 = 0.69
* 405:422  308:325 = 0.67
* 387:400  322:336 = 1.03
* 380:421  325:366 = 0.86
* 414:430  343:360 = 0.78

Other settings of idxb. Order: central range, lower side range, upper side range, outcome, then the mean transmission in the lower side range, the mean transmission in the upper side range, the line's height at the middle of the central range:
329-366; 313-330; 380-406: -1.05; 434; 441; 436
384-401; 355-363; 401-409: -3.09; 456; 356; 383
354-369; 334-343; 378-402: -0.69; 450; 452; 451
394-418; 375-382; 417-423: 2.01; 464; 333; 377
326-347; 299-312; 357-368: 1.00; 457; 472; 465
